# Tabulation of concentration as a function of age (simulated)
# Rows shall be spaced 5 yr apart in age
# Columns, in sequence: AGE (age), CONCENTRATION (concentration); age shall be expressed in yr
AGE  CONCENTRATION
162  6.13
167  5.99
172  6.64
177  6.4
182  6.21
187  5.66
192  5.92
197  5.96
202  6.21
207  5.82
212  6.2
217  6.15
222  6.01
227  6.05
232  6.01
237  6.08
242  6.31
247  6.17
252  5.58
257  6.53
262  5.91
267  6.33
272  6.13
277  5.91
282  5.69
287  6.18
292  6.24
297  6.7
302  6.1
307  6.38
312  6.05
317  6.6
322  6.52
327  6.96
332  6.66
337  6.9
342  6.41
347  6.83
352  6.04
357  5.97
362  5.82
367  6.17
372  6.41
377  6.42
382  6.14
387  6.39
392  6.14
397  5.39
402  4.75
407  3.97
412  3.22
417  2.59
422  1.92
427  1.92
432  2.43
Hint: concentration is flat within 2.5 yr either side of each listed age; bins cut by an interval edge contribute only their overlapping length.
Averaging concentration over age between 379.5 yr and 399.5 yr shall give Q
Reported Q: 6.01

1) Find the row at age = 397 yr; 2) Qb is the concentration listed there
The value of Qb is 5.39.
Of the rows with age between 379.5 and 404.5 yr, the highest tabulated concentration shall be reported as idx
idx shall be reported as 6.39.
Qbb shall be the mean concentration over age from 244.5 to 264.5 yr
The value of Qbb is 6.05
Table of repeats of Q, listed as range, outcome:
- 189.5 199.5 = 5.94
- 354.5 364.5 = 5.9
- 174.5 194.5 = 6.05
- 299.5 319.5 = 6.28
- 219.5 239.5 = 6.04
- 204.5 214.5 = 6.01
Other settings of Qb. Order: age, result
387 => 6.39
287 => 6.18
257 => 6.53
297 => 6.7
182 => 6.21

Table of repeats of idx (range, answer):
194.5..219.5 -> 6.21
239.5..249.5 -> 6.31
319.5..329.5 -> 6.96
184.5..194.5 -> 5.92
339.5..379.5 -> 6.83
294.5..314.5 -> 6.7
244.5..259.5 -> 6.53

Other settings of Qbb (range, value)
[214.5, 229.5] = 6.07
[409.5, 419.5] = 2.91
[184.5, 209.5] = 5.91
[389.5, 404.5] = 5.43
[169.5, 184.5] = 6.42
